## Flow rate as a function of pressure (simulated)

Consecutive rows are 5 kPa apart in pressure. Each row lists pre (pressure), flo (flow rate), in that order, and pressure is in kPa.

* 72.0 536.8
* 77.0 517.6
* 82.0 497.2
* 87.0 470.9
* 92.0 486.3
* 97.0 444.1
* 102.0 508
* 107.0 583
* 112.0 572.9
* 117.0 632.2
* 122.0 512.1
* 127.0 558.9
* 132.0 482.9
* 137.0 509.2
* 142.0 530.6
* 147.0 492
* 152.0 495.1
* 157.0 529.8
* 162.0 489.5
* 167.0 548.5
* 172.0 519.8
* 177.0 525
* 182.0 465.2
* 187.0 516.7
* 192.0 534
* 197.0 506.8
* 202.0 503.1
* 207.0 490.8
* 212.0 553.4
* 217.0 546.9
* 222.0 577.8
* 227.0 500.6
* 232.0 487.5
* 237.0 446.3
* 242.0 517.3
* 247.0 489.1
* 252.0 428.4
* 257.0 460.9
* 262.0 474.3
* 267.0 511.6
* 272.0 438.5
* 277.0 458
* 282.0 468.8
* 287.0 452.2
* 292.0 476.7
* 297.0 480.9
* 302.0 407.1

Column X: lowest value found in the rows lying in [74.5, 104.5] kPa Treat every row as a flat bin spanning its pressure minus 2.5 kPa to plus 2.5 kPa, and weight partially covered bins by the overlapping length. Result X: 444.1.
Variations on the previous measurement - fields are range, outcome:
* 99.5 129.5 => 508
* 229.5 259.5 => 428.4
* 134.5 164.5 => 489.5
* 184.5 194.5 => 516.7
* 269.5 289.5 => 438.5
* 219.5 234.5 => 487.5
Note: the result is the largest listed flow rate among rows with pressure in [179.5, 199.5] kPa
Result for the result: 534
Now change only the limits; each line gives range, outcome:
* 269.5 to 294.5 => 476.7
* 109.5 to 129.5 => 632.2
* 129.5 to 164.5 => 530.6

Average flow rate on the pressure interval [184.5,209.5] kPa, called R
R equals 510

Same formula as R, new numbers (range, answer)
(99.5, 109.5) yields 546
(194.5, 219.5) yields 520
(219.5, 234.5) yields 522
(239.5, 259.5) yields 474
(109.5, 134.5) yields 552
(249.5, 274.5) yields 463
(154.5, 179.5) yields 523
